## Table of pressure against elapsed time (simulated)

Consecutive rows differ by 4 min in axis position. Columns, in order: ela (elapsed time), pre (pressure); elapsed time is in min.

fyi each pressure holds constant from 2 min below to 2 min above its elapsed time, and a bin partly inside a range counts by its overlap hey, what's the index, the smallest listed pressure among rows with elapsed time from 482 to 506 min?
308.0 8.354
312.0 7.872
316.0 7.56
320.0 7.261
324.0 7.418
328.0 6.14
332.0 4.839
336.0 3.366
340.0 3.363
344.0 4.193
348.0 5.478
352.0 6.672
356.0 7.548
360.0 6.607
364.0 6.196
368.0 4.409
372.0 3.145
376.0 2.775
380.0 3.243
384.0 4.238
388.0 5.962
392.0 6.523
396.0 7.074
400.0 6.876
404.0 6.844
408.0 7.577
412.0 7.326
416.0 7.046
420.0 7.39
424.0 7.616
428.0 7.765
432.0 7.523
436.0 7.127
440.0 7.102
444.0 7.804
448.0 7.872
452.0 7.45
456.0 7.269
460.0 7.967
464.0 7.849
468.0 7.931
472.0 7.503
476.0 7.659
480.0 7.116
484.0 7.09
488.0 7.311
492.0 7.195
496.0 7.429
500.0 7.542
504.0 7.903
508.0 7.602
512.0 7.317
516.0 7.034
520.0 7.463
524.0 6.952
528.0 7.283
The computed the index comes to 7.09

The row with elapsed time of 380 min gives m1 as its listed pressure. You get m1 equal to 3.243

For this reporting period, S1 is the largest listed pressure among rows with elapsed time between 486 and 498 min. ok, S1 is 7.429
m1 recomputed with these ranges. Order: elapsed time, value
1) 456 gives 7.269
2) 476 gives 7.659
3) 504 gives 7.903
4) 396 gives 7.074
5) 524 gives 6.952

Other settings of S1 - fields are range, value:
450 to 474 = 7.967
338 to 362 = 7.548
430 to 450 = 7.872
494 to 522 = 7.903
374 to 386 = 4.238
